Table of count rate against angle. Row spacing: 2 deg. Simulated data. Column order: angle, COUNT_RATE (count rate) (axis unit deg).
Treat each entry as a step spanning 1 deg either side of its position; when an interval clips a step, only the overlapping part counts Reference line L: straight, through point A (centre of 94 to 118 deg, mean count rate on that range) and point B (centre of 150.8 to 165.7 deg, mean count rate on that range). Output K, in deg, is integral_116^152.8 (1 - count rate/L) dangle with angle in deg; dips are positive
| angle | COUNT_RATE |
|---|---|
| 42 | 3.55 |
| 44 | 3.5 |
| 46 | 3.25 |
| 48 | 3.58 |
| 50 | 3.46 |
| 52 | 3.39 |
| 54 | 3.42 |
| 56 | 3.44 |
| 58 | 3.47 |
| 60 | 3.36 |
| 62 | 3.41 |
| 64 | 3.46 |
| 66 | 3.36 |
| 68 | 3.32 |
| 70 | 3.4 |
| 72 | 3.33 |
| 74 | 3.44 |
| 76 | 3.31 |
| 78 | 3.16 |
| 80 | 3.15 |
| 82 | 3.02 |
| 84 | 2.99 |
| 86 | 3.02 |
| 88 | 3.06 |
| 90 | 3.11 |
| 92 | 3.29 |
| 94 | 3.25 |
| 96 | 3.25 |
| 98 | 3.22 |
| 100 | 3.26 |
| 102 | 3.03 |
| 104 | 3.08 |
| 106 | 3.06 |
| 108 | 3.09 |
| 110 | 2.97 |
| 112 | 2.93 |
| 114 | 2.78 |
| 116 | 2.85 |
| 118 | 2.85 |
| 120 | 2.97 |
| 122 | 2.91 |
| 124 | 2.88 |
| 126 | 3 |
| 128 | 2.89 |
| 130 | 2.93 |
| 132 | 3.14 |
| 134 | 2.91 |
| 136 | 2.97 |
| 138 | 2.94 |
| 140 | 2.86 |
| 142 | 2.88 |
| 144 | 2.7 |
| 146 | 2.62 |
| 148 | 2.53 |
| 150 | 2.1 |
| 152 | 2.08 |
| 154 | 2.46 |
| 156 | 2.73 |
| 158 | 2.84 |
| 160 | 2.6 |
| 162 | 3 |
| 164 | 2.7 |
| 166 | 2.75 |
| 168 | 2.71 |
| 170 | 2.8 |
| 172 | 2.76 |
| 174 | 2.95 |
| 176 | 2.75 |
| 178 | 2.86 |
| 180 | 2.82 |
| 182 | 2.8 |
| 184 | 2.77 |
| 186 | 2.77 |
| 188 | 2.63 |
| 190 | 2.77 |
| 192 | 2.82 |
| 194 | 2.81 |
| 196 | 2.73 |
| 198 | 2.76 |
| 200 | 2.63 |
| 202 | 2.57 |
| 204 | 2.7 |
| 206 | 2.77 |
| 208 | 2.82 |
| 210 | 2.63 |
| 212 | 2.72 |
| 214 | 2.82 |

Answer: 0.4 deg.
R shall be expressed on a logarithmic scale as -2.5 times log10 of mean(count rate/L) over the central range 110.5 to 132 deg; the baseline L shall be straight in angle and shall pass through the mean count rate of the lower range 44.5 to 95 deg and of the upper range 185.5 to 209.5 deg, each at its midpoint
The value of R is 0.057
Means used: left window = 3.3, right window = 2.73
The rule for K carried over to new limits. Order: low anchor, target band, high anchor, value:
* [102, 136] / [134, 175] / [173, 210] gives 2.2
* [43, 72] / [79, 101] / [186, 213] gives 0.7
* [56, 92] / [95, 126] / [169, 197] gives 1.0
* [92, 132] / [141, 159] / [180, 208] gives 2.1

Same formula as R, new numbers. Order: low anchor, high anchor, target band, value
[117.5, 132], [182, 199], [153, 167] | 0.05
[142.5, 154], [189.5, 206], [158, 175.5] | -0.10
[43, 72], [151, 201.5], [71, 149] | 0.03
